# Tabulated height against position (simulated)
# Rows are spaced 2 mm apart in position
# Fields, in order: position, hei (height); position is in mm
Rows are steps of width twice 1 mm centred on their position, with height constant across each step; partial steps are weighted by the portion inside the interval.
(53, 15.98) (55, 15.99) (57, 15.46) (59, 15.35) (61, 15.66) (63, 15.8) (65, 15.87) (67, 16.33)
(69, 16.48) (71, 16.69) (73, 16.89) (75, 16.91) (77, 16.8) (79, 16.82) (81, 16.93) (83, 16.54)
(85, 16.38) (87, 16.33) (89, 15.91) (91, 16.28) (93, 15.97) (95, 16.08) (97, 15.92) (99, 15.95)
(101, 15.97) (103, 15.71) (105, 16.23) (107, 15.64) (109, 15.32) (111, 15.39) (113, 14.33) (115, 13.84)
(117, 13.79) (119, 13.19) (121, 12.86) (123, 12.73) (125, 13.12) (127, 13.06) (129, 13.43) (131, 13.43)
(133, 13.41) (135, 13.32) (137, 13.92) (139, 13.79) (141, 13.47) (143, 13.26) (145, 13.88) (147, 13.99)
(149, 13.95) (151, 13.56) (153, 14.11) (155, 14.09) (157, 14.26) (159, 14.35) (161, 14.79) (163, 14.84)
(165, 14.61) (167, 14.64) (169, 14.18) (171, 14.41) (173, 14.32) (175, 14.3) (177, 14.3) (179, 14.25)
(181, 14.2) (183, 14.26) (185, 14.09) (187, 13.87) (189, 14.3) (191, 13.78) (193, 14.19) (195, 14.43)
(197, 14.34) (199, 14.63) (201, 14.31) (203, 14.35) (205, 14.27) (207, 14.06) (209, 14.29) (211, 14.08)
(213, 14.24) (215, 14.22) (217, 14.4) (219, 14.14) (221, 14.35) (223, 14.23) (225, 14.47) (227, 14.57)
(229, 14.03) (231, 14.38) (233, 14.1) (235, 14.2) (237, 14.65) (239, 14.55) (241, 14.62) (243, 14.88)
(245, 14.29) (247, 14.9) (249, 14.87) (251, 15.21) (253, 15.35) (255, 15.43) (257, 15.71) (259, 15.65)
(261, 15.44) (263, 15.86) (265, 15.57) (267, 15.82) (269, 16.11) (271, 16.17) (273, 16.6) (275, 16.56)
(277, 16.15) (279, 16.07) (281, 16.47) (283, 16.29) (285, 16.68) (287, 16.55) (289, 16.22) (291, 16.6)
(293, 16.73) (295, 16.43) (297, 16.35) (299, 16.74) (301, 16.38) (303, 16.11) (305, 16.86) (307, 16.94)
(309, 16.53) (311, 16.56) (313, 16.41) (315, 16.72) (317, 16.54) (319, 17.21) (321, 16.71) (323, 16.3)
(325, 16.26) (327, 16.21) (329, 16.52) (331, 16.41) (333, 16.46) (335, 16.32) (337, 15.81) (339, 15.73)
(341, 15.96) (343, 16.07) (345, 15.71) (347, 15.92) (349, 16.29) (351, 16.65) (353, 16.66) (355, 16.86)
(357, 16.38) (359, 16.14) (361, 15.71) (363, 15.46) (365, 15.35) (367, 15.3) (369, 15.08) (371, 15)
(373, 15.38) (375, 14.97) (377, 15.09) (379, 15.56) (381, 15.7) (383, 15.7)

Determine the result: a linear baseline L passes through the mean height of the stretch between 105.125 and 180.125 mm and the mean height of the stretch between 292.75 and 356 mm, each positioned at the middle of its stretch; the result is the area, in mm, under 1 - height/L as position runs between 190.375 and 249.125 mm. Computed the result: 2.7 mm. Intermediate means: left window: 14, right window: 16.4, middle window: 14.4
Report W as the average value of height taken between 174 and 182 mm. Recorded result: 14.3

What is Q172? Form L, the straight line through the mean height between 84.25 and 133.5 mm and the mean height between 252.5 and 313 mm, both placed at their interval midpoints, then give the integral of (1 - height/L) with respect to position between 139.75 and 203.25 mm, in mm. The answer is 4.7 mm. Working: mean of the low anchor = 14.8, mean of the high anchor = 16.2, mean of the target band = 14.2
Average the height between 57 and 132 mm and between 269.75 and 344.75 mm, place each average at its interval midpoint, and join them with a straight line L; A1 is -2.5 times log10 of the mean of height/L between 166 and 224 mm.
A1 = 0.12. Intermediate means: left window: 15.4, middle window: 14.3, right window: 16.4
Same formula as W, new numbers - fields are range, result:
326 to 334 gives 16.4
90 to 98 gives 16.1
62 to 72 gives 16.2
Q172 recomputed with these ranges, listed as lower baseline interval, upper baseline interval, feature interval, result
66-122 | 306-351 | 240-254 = 1.1 mm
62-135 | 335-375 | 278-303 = -1.2 mm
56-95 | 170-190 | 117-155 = 4.0 mm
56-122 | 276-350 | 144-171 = 2.9 mm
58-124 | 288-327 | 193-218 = 2.8 mm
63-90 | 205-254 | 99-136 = 4.1 mm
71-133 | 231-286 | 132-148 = 1.8 mm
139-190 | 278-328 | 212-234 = 1.3 mm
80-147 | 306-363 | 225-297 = 1.2 mm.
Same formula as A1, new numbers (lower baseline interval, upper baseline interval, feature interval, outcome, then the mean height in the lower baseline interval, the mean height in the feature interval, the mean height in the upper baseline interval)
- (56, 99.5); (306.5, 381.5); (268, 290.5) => -0.016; 16.2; 16.4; 16.1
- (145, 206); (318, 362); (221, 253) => 0.034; 14.3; 14.6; 16.3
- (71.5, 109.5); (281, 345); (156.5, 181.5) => 0.134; 16.3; 14.4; 16.4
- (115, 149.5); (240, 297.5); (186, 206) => 0.024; 13.5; 14.2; 15.8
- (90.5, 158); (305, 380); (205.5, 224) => 0.062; 14.3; 14.2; 16.1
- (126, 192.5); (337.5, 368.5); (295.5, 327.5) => -0.067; 14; 16.6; 16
